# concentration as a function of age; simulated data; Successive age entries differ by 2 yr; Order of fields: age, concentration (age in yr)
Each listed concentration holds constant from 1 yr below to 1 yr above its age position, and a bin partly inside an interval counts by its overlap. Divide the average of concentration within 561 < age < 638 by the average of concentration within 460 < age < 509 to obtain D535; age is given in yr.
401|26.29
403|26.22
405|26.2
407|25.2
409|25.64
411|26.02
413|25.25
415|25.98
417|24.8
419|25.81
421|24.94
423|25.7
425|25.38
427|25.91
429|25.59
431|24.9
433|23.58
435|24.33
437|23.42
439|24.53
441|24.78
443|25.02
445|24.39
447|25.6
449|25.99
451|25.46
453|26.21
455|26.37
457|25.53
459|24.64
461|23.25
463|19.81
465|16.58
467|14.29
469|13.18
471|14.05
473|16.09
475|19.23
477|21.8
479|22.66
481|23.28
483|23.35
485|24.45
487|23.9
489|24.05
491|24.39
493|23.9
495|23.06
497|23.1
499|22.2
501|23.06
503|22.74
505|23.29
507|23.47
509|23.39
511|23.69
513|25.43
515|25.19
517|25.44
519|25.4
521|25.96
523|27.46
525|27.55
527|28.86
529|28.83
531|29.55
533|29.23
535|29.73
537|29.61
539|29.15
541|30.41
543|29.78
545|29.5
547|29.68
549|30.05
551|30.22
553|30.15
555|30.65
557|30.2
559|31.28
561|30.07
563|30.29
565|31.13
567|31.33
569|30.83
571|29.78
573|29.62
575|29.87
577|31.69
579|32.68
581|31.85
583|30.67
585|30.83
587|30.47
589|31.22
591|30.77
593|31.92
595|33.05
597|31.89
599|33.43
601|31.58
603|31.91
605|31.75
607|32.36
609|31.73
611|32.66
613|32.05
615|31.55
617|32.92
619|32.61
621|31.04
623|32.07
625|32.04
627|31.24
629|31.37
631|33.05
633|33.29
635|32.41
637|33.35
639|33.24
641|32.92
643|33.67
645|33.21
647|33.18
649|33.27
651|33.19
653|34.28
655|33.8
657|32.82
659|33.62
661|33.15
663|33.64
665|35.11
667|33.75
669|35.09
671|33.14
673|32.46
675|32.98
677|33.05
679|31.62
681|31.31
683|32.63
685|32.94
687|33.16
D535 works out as 1.49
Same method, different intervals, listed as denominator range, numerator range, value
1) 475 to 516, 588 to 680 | 1.40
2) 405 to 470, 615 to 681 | 1.37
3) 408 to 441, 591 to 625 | 1.28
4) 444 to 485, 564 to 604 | 1.45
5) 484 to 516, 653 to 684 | 1.40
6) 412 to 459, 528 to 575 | 1.19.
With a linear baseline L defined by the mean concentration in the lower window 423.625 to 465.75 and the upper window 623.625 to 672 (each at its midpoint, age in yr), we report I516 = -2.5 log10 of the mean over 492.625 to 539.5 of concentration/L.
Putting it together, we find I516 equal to 0.07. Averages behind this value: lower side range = 24.4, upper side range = 33.2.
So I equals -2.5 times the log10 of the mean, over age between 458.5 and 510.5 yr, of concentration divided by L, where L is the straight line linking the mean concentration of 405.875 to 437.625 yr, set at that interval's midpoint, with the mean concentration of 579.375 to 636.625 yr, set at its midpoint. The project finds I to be 0.27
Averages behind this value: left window 25.2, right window 31.9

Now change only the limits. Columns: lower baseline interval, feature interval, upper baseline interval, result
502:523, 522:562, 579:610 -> -0.10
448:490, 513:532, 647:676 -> -0.09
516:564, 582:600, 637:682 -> -0.02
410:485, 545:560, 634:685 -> -0.08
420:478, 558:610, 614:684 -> -0.06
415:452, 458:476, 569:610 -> 0.42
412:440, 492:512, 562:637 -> 0.20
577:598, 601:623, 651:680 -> 0.00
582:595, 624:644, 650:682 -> -0.01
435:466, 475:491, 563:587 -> 0.12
